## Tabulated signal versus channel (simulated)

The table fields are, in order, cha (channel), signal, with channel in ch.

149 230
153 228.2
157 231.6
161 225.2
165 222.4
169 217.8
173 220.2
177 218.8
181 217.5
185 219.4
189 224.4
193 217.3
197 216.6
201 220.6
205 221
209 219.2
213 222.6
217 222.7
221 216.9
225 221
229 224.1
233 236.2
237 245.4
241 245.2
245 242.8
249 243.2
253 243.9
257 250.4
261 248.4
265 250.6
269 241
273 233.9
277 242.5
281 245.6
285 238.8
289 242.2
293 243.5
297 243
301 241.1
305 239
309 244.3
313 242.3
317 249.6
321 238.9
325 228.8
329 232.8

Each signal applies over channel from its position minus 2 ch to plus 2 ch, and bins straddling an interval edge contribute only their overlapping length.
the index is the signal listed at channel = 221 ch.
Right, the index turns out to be 216.9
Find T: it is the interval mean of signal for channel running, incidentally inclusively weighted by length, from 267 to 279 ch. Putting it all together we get 239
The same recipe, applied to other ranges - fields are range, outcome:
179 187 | 218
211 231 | 221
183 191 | 222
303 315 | 242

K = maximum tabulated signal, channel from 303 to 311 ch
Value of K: 244.3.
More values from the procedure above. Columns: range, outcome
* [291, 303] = 243.5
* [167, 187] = 220.2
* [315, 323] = 249.6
